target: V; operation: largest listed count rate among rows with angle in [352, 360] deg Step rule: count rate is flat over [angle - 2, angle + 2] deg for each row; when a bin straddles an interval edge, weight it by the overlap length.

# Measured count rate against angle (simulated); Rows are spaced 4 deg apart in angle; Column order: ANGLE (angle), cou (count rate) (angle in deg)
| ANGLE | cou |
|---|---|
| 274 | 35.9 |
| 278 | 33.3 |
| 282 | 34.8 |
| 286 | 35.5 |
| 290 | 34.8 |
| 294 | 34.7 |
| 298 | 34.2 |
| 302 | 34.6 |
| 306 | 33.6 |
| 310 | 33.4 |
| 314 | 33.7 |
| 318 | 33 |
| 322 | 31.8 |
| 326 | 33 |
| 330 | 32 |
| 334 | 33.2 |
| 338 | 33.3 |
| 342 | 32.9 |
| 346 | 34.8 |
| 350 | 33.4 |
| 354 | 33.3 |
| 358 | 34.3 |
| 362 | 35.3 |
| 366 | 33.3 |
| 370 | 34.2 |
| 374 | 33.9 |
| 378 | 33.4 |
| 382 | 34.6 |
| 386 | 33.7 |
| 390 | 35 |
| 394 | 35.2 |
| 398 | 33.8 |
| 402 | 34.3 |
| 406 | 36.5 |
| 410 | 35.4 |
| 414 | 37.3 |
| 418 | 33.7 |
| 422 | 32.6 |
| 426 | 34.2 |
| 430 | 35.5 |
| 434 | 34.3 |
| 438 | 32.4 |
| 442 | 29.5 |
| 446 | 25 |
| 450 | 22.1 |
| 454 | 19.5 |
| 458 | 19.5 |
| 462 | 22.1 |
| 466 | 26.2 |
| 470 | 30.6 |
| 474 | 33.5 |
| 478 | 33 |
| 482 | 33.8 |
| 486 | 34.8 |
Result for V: 34.3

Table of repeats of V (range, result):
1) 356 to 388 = 35.3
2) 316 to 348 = 34.8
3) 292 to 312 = 34.7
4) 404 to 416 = 37.3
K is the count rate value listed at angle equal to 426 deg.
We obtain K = 34.2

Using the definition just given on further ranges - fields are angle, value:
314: 33.7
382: 34.6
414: 37.3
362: 35.3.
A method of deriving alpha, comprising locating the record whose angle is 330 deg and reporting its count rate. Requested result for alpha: 32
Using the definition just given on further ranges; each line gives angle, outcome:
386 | 33.7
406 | 36.5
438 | 32.4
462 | 22.1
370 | 34.2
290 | 34.8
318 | 33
